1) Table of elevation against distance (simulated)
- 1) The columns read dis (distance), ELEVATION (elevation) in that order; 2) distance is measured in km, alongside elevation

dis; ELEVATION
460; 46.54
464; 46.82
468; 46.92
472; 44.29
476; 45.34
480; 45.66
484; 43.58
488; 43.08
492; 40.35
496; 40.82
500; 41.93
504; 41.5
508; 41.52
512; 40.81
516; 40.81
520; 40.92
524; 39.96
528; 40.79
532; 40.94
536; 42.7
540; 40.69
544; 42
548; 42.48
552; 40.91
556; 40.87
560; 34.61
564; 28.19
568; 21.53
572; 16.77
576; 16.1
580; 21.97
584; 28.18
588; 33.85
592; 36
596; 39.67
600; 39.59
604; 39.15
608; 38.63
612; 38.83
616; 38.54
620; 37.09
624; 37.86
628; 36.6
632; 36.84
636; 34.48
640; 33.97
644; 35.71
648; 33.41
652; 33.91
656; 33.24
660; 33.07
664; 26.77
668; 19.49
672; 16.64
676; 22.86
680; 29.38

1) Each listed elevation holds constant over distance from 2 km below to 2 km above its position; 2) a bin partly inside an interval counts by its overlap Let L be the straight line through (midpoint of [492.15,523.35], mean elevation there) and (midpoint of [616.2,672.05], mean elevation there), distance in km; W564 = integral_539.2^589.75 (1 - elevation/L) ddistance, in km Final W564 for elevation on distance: 8.9 km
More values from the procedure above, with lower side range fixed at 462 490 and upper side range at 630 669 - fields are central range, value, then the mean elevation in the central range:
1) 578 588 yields 2.79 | 26.8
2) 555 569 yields 2.72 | 31.3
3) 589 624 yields -2.70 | 38.3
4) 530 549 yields -0.60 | 41.7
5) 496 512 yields 0.60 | 41.4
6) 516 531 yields 0.36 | 40.6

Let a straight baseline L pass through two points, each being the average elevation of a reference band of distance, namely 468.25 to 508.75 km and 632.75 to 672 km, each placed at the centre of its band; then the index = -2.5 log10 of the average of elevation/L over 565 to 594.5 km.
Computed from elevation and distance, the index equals 0.39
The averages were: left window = 43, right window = 31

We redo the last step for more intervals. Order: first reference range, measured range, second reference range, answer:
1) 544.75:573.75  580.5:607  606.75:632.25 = 0.01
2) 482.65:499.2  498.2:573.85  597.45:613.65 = 0.08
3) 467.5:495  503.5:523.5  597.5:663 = 0.03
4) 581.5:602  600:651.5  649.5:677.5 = -0.18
